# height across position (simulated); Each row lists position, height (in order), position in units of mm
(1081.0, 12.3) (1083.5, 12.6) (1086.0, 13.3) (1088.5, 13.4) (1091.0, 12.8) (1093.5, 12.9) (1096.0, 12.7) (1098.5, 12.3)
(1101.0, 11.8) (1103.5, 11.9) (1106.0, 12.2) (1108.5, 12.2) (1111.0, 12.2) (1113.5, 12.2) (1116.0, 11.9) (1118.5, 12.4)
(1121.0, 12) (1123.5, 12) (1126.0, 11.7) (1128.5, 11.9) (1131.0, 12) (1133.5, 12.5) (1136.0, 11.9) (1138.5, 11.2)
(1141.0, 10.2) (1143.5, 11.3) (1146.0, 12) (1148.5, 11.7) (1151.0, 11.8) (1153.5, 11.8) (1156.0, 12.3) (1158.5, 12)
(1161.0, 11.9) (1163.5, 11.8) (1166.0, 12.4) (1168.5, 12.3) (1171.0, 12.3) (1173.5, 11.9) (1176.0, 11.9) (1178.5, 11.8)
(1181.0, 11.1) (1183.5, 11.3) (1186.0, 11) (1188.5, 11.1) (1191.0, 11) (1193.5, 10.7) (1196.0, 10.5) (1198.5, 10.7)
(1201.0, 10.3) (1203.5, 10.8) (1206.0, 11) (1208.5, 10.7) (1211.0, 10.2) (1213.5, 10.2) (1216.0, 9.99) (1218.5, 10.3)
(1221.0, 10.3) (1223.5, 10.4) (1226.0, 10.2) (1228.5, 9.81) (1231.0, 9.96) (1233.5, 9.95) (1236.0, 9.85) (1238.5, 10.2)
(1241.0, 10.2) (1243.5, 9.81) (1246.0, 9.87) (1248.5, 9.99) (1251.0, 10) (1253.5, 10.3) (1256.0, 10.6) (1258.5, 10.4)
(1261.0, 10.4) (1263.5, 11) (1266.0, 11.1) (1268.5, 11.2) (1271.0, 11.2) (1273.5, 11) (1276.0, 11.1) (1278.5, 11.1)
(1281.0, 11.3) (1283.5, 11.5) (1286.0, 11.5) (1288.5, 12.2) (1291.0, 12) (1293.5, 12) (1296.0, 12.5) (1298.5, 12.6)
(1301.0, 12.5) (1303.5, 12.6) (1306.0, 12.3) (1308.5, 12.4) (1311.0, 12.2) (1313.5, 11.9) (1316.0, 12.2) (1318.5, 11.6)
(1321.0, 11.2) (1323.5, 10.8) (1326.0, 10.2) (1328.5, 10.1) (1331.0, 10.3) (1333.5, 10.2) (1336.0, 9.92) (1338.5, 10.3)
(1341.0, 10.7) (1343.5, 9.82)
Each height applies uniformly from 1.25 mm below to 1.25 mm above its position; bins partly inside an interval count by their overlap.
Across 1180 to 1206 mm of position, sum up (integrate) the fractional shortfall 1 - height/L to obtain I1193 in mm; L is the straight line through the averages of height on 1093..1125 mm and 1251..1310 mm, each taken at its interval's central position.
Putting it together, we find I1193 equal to 2.2 mm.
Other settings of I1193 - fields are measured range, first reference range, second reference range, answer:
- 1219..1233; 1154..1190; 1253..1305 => 1.79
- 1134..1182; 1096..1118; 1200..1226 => -2.07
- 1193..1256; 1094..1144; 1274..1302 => 8.58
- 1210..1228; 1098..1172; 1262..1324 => 2.45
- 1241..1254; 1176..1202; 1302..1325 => 1.62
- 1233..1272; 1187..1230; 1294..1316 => 3.29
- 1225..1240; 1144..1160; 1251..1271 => 1.39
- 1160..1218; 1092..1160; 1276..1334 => 3.39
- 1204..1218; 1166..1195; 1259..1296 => 1.26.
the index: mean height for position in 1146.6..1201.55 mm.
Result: 11.5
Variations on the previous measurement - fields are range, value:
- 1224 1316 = 11.1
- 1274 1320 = 12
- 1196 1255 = 10.2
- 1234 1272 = 10.4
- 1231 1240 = 10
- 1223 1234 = 10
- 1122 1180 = 11.8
